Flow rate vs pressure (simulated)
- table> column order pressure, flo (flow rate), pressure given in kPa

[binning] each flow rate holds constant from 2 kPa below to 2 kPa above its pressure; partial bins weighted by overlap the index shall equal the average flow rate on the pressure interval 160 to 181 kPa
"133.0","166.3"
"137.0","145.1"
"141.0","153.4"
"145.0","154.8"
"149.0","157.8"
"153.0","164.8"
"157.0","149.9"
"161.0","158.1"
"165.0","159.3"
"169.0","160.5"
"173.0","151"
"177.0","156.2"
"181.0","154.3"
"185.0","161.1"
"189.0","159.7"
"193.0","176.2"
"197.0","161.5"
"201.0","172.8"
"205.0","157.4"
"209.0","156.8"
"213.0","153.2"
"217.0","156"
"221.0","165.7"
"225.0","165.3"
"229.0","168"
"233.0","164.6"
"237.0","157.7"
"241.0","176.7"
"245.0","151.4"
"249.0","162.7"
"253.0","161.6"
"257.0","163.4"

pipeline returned 157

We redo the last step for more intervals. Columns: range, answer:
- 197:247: 162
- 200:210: 162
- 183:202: 166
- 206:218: 155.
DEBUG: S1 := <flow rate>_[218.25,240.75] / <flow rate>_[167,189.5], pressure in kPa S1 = 1.05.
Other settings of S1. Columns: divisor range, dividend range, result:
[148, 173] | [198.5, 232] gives 1.03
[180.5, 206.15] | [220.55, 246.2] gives 1.00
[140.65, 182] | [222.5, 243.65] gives 1.06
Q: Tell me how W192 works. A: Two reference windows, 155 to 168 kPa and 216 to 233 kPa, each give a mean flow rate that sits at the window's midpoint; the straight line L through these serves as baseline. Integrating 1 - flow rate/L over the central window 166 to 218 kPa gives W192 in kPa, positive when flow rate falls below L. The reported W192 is 0.1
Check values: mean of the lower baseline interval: 156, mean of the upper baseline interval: 164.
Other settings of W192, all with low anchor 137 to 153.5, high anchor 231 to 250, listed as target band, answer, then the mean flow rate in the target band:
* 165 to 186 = 0.15 kPa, 157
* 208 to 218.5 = 0.35 kPa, 155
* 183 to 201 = -0.74 kPa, 166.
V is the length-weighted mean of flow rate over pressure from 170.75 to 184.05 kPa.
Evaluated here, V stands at 155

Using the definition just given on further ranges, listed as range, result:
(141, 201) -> 159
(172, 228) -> 161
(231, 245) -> 164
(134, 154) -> 155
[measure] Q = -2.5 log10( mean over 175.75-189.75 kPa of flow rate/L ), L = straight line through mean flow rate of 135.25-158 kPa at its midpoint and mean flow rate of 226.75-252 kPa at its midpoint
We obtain 0.00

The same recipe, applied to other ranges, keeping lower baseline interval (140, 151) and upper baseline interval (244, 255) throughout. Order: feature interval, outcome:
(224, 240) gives -0.040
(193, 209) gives -0.048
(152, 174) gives -0.007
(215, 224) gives -0.022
